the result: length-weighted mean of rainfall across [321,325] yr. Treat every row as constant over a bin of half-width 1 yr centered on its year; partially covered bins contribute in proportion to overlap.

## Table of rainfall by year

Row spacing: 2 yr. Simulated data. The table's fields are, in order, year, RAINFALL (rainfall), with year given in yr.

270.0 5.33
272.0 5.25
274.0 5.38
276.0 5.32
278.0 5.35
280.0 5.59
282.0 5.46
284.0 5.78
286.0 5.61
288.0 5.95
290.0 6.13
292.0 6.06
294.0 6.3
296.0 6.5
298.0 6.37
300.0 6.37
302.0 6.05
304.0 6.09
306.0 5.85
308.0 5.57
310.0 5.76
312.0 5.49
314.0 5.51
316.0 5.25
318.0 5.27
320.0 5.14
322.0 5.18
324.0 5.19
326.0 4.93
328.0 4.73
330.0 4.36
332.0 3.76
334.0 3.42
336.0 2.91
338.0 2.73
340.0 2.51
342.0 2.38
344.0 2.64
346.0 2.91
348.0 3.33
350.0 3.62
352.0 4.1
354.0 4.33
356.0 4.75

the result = 5.19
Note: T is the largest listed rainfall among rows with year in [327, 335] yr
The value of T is 4.73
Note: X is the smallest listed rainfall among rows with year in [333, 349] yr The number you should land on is 2.38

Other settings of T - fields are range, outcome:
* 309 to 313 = 5.76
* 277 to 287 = 5.78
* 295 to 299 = 6.5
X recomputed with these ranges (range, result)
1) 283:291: 5.61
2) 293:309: 5.57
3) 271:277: 5.25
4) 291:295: 6.06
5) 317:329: 4.73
